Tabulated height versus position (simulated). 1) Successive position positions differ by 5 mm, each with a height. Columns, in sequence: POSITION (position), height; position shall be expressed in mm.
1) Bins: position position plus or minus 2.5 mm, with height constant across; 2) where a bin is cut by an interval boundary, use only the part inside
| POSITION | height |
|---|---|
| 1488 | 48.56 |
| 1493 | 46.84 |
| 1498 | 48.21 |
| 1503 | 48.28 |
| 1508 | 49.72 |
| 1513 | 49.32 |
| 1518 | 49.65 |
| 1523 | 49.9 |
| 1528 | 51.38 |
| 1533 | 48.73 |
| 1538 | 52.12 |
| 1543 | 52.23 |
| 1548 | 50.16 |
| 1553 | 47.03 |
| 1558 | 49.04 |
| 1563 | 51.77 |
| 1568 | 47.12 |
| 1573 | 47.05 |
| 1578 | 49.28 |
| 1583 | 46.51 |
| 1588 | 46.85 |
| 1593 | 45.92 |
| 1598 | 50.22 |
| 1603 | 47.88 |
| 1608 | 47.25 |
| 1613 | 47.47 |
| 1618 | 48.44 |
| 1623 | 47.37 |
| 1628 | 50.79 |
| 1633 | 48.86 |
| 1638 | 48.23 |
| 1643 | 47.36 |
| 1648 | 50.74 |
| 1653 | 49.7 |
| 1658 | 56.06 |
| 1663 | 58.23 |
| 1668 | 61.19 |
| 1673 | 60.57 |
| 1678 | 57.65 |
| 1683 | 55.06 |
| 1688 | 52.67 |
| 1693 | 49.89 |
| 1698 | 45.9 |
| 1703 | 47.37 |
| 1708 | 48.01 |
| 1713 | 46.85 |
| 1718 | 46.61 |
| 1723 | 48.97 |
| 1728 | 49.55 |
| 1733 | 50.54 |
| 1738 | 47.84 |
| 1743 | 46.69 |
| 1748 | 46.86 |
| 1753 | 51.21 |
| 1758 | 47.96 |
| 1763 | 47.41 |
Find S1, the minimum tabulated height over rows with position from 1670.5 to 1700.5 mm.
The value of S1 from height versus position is 45.9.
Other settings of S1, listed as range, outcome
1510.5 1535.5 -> 48.73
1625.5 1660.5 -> 47.36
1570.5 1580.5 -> 47.05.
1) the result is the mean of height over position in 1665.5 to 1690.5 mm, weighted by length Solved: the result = 57.4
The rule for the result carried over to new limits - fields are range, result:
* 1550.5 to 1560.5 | 48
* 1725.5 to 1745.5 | 48.7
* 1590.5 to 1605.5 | 48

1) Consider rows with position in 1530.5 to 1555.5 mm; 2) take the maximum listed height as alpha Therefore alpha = 52.23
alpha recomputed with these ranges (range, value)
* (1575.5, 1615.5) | 50.22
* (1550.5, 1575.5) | 51.77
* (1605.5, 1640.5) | 50.79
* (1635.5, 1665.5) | 58.23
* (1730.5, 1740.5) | 50.54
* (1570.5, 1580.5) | 49.28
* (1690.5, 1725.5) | 49.89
